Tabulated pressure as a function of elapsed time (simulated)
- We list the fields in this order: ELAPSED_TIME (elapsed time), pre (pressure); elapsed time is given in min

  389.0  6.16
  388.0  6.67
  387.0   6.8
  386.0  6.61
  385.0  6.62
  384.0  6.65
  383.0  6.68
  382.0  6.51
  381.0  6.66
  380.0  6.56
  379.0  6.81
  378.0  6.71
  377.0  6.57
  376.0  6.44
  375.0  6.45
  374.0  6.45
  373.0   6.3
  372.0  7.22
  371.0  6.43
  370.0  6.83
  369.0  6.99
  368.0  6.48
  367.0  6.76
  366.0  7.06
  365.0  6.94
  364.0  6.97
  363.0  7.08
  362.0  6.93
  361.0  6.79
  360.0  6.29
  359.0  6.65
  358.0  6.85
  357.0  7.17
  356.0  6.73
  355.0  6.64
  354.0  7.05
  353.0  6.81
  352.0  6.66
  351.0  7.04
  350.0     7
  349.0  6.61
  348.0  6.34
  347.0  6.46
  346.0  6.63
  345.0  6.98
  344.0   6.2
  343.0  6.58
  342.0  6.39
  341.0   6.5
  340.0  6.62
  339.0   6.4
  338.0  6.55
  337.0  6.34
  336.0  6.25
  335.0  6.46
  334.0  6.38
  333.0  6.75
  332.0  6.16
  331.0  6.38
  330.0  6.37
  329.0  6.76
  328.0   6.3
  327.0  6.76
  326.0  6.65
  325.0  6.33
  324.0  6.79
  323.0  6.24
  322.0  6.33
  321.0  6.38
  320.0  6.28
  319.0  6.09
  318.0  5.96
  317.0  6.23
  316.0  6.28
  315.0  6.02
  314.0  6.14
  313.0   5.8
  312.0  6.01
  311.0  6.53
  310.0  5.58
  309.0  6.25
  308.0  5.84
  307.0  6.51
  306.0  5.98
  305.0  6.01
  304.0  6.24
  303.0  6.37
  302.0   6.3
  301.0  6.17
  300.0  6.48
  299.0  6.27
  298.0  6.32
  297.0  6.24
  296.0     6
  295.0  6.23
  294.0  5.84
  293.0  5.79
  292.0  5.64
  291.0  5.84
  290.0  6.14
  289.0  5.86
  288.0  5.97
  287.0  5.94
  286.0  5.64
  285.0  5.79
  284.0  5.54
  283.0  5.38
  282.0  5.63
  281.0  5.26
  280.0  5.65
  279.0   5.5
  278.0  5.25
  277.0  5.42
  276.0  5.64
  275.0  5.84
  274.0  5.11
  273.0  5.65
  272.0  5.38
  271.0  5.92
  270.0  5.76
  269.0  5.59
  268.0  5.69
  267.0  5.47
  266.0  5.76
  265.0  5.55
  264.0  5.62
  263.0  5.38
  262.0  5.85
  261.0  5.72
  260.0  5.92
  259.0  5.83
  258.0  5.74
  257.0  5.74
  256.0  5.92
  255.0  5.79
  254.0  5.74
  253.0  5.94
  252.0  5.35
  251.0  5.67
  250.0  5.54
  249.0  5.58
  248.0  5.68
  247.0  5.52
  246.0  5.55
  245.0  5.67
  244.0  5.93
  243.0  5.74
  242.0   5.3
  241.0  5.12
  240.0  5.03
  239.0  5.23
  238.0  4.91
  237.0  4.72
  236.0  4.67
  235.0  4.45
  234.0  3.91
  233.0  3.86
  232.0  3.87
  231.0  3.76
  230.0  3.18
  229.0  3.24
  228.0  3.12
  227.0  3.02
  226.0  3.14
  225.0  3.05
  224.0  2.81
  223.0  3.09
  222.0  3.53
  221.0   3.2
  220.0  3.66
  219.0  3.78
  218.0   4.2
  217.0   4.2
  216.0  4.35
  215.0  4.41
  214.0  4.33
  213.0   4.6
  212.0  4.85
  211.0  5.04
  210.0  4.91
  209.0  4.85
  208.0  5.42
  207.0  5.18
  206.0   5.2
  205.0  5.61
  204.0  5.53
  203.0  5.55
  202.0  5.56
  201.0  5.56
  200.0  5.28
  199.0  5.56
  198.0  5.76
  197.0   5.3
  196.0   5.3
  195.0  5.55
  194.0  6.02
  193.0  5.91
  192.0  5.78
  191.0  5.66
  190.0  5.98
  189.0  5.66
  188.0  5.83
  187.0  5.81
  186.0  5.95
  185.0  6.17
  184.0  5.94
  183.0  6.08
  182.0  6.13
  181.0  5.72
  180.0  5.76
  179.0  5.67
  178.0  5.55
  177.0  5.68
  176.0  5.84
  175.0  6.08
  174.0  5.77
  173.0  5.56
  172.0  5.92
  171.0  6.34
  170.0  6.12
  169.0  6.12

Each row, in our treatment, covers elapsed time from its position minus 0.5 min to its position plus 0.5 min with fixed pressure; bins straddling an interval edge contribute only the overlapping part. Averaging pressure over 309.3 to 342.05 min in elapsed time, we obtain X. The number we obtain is 6.33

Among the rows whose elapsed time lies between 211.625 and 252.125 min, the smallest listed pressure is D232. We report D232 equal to 2.81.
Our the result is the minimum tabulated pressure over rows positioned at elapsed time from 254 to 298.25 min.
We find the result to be 5.11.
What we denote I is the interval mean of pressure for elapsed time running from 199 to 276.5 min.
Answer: 4.95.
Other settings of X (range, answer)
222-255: 4.61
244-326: 5.87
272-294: 5.64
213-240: 3.87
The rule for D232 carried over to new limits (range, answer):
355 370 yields 6.29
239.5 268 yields 5.03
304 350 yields 5.58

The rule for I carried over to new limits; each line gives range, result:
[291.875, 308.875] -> 6.14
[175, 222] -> 5.29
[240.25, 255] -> 5.59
